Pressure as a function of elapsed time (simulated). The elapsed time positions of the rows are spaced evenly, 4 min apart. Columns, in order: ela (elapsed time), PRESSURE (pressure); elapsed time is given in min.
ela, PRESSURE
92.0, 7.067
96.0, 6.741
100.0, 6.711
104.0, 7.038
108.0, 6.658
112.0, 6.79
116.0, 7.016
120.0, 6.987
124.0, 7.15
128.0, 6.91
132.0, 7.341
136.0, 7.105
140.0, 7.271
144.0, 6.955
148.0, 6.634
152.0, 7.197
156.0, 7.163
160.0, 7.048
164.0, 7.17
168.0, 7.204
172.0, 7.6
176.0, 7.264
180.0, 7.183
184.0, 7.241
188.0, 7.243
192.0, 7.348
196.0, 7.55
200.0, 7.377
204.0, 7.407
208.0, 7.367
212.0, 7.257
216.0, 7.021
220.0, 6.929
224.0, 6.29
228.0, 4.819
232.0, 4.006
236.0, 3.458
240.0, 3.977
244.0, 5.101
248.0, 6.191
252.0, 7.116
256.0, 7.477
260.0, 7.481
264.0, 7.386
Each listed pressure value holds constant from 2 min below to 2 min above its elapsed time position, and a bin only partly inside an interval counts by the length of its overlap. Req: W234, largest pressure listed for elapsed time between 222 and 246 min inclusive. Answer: 6.29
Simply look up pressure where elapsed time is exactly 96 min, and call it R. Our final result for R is 6.741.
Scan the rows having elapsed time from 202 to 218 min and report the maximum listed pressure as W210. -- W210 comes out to 7.407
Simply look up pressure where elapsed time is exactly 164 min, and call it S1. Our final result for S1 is 7.17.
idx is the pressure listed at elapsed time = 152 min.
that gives 7.197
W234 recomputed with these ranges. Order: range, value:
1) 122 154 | 7.341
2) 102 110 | 7.038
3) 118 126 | 7.15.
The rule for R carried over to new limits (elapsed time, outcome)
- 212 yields 7.257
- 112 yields 6.79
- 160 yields 7.048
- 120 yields 6.987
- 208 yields 7.367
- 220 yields 6.929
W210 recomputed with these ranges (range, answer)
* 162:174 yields 7.6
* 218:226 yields 6.929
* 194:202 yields 7.55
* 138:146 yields 7.271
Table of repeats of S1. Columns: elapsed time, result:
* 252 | 7.116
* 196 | 7.55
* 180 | 7.183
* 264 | 7.386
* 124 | 7.15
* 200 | 7.377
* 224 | 6.29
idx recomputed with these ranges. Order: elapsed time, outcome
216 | 7.021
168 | 7.204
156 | 7.163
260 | 7.481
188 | 7.243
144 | 6.955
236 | 3.458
